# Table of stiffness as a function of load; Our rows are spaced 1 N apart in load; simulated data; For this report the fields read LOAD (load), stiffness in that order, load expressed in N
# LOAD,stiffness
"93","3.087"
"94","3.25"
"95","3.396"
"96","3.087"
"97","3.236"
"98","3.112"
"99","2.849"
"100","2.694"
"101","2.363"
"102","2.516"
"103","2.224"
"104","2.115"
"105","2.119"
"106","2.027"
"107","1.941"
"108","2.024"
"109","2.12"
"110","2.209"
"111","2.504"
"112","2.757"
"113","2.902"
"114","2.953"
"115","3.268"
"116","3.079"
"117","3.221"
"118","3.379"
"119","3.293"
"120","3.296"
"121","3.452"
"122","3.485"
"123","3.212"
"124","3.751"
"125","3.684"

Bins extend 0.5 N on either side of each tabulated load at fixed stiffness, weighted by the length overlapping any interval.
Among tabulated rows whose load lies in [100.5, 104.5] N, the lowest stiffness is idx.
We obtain 2.115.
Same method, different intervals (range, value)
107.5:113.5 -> 2.024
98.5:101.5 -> 2.363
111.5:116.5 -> 2.757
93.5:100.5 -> 2.694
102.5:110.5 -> 1.941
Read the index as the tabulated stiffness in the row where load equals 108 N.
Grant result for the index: 2.024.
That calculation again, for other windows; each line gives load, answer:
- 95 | 3.396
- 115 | 3.268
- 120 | 3.296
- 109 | 2.12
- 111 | 2.504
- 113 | 2.902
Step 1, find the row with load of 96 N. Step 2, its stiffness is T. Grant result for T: 3.087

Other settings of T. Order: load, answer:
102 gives 2.516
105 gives 2.119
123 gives 3.212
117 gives 3.221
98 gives 3.112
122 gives 3.485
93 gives 3.087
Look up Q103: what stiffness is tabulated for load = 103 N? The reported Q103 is 2.224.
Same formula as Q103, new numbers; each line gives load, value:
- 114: 2.953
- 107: 1.941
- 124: 3.751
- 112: 2.757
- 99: 2.849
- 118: 3.379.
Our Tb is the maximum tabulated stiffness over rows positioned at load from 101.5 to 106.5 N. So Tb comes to 2.516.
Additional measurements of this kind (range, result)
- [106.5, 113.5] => 2.902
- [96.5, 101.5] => 3.236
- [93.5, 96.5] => 3.396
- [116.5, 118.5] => 3.379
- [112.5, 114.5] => 2.953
